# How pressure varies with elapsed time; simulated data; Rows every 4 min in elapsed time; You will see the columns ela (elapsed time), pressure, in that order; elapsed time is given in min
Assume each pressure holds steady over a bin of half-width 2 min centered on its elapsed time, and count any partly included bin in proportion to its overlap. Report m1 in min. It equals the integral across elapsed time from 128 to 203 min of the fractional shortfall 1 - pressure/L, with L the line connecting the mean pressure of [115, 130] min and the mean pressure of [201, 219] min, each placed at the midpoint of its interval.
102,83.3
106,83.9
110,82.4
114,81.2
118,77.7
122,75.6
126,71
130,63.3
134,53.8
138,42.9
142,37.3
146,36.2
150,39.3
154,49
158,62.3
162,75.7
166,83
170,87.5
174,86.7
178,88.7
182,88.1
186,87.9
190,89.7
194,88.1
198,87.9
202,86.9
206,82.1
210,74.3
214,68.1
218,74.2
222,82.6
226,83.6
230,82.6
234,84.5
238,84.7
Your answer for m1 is 5.3 min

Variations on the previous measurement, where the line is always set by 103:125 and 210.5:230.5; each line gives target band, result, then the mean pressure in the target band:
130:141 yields 4.07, 50.1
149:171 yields 3.48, 66.4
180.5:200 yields -2.52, 88.3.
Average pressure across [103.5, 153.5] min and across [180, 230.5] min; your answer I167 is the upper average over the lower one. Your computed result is 1.3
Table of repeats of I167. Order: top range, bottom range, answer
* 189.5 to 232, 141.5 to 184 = 1.20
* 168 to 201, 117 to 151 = 1.60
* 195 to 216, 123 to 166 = 1.46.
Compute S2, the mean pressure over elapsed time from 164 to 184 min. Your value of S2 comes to 86.8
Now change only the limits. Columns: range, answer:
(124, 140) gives 57.8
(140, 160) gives 44.8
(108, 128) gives 77.6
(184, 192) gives 88.8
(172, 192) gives 88.2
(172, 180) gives 87.7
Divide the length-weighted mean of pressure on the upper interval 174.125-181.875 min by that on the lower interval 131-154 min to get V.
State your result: 2.0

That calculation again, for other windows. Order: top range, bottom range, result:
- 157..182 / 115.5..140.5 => 1.28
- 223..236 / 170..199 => 0.95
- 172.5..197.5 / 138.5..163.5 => 1.80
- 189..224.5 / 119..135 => 1.21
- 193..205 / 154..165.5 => 1.29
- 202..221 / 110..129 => 1.00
